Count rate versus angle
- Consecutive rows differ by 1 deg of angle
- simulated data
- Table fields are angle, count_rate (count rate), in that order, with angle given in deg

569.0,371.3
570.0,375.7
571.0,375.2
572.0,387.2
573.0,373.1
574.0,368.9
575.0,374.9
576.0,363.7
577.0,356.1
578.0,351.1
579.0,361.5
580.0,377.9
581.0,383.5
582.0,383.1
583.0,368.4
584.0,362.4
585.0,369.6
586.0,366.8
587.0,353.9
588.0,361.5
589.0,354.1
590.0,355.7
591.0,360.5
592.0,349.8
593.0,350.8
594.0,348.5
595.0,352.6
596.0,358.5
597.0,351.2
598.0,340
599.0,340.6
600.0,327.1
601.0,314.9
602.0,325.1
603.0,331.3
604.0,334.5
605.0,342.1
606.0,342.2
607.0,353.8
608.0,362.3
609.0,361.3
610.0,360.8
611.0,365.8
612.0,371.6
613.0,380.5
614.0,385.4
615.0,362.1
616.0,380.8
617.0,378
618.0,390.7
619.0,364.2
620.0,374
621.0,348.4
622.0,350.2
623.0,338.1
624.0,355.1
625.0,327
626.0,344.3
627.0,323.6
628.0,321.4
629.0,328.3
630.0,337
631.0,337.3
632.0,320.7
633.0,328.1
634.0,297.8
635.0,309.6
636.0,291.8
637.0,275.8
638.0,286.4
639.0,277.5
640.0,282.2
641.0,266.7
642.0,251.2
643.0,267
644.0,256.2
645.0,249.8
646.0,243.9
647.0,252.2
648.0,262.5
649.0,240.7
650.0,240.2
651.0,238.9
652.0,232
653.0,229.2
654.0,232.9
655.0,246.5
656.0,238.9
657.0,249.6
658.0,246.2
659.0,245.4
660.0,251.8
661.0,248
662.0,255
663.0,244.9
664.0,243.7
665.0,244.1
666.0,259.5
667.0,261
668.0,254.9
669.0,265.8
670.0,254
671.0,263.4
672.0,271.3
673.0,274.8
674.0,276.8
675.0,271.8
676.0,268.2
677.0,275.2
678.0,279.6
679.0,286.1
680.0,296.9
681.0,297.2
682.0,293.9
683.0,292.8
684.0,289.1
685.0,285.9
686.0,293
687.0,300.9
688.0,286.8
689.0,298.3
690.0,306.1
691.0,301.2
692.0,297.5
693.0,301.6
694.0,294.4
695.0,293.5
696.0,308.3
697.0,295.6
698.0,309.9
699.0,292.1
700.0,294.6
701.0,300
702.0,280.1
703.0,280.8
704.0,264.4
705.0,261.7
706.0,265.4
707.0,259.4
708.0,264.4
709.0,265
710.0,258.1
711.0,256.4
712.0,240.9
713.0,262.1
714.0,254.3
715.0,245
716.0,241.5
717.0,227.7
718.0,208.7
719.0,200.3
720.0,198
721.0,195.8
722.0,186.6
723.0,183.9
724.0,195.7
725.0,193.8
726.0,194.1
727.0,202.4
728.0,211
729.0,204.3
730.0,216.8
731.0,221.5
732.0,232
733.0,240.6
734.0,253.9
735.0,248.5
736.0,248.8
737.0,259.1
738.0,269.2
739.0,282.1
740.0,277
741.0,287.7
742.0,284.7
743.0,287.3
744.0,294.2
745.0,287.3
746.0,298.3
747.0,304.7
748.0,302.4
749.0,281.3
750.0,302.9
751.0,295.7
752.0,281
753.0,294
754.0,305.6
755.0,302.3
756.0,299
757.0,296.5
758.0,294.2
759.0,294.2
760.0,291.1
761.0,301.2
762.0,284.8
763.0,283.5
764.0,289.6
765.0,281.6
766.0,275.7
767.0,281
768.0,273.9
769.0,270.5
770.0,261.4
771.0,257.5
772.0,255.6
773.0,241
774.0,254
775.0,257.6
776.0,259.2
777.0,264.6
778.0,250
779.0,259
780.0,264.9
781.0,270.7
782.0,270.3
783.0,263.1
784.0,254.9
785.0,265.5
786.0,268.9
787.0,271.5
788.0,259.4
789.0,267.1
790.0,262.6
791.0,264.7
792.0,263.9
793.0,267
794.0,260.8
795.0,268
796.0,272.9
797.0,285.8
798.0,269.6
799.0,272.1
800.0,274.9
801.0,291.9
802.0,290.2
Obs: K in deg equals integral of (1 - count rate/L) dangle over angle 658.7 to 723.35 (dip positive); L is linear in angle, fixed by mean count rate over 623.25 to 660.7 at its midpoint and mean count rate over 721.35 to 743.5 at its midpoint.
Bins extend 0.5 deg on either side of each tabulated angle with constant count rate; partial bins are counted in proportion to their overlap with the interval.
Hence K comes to -3.0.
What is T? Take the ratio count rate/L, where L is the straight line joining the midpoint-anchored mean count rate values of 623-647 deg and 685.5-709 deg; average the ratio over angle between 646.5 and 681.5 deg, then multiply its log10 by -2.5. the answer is 0.15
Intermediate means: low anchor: 299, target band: 257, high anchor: 289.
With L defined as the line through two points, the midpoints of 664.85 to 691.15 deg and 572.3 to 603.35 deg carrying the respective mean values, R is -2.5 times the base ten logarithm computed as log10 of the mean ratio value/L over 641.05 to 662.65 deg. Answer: 0.22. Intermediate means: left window 356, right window 280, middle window 247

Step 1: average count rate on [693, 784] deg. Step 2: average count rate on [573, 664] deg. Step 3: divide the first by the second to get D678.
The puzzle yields 0.82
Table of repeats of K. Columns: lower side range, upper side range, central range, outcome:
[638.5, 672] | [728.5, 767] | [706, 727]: 3.3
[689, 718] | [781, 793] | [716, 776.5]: 2.3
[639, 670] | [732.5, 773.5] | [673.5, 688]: -1.5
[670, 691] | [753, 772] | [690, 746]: 5.9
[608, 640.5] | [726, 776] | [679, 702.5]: 0.6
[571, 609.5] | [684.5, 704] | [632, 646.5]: 2.2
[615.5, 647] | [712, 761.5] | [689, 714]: -0.5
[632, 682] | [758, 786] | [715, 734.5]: 4.1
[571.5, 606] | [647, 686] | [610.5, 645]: -2.0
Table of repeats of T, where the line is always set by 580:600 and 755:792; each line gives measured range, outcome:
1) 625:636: 0.051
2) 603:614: -0.025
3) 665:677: 0.204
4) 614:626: -0.052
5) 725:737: 0.281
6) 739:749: -0.020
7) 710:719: 0.237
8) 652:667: 0.306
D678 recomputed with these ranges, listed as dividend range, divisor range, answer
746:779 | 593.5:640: 0.82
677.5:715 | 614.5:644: 0.88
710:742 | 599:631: 0.66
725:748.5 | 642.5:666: 1.04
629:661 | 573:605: 0.76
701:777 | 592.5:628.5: 0.74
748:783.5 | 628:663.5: 1.04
